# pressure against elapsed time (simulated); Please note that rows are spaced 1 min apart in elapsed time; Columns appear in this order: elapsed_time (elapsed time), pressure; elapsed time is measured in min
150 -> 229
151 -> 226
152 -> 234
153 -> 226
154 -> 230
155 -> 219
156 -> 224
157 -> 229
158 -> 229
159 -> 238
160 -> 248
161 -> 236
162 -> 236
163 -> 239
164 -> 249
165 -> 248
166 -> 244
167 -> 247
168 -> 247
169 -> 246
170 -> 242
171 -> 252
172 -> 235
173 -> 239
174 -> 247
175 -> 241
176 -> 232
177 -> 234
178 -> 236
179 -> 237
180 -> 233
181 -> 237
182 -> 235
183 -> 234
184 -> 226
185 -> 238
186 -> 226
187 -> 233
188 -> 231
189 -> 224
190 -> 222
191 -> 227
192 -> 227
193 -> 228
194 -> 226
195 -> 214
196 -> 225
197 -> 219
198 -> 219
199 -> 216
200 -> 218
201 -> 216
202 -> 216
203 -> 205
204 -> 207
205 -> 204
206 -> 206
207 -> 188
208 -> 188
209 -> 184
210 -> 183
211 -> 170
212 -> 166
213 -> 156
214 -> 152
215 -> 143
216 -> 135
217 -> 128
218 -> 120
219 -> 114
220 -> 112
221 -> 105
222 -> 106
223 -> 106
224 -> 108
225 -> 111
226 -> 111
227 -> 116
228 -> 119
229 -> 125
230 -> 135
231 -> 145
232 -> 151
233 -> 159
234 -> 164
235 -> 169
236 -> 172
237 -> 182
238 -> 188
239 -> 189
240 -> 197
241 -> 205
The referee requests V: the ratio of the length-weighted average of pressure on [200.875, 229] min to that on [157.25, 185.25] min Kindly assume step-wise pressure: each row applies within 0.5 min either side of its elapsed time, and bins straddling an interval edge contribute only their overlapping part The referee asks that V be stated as 0.63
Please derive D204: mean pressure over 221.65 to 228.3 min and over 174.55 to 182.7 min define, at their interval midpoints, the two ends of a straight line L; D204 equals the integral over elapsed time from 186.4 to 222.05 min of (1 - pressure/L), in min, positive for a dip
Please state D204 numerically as -4.3 min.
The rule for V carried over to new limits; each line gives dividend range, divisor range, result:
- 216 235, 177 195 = 0.55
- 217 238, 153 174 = 0.56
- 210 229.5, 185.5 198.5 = 0.57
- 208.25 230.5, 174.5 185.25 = 0.57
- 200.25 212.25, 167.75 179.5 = 0.81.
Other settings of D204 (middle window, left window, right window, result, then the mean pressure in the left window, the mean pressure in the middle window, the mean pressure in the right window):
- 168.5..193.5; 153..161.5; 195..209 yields -1.7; 231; 234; 209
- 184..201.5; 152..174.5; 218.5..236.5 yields -3.3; 239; 224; 129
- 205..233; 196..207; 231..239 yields 7.2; 212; 142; 169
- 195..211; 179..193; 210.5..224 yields -2.7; 230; 205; 131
